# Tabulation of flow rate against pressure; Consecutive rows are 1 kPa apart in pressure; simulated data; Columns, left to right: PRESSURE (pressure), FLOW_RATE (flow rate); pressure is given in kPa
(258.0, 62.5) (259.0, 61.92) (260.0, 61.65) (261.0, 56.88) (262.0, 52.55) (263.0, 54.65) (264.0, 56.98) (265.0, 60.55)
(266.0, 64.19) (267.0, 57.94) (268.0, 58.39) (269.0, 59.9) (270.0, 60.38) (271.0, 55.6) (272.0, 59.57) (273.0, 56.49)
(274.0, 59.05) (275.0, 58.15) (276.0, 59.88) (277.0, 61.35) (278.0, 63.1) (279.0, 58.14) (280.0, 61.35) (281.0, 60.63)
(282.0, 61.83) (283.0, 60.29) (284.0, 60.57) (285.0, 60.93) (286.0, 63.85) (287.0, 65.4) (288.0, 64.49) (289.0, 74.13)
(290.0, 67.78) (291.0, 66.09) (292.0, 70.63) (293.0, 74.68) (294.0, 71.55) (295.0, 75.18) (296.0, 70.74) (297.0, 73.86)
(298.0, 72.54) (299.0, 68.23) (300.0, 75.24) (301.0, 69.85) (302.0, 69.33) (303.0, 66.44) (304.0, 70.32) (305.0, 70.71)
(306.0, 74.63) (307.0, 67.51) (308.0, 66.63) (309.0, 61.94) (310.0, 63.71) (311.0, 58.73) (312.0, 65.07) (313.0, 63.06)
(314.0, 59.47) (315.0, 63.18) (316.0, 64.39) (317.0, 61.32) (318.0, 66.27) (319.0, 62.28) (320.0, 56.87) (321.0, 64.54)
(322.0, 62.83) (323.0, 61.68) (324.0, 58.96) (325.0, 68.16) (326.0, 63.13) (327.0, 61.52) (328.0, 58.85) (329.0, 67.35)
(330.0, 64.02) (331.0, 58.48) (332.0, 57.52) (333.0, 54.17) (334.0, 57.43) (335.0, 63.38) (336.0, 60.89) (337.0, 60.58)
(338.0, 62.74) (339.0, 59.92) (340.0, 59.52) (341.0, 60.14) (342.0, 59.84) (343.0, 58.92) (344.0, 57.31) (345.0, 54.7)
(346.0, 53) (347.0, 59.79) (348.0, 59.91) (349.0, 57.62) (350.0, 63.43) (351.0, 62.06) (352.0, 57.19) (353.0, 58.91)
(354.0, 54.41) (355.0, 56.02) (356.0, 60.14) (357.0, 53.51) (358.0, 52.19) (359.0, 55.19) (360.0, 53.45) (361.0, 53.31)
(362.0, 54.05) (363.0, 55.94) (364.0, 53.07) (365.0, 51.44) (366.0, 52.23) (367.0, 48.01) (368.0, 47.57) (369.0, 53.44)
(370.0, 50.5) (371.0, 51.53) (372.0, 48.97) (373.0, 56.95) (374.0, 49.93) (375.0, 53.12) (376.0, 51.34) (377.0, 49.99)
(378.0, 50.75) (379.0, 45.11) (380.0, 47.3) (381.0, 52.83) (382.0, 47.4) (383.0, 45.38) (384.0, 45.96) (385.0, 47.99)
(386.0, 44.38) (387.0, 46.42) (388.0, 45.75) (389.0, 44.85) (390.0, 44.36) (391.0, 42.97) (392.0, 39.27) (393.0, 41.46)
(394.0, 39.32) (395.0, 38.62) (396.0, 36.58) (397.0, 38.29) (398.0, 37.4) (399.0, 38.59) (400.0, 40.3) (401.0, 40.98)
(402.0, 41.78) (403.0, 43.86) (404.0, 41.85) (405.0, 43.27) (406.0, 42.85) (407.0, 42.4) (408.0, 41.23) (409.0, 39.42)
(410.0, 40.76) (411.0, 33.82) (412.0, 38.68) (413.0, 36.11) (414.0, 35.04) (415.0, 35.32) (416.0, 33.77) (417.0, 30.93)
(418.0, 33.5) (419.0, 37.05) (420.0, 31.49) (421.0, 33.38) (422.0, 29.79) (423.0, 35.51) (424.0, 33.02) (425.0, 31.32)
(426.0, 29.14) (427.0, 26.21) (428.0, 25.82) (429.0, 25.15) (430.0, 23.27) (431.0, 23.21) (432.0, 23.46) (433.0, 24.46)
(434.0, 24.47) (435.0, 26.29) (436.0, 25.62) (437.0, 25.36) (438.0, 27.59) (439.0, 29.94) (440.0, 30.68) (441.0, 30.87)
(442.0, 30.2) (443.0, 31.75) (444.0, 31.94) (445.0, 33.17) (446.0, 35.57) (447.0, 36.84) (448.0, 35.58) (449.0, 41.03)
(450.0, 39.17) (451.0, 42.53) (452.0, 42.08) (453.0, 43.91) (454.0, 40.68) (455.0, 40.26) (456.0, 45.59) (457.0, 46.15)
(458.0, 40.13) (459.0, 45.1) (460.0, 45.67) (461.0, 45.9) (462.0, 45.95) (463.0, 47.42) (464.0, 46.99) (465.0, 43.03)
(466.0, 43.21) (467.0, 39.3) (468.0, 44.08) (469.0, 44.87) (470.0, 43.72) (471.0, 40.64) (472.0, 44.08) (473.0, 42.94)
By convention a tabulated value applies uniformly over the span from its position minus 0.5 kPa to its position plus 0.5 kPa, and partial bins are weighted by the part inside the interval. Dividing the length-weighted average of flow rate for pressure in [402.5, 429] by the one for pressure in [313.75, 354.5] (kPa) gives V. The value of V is 0.6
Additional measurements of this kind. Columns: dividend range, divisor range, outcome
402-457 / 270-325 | 0.53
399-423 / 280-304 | 0.55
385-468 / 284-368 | 0.60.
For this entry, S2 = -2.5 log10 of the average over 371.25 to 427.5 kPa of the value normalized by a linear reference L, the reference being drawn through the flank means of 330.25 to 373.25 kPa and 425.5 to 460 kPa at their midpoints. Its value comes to 0.09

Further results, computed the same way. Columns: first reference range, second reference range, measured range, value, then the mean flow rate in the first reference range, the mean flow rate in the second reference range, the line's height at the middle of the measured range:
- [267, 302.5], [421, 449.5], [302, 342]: -0.124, 64.7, 29.6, 56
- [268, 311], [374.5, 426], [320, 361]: -0.100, 65.4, 40.7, 54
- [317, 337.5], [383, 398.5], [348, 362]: -0.072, 61.4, 42.3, 53.1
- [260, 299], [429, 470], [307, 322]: -0.096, 63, 36.5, 57.5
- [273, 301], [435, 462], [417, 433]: 0.372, 65.8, 37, 41.2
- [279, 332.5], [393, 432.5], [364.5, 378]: -0.094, 65.4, 35.3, 46.9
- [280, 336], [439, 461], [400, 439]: 0.320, 65.1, 38.5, 44.2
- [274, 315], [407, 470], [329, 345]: -0.050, 66.1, 35.6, 57.1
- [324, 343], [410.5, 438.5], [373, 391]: -0.083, 60.9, 30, 44.4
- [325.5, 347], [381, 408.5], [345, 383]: -0.040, 59.7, 42.5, 51.6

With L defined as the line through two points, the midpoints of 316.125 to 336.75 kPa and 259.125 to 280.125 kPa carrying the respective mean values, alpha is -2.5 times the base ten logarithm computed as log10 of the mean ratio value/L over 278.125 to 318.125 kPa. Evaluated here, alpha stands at -0.108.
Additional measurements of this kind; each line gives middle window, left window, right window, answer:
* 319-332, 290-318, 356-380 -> 0.01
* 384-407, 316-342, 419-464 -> 0.08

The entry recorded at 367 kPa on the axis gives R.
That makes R 48.01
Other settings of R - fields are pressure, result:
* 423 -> 35.51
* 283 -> 60.29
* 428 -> 25.82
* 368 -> 47.57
